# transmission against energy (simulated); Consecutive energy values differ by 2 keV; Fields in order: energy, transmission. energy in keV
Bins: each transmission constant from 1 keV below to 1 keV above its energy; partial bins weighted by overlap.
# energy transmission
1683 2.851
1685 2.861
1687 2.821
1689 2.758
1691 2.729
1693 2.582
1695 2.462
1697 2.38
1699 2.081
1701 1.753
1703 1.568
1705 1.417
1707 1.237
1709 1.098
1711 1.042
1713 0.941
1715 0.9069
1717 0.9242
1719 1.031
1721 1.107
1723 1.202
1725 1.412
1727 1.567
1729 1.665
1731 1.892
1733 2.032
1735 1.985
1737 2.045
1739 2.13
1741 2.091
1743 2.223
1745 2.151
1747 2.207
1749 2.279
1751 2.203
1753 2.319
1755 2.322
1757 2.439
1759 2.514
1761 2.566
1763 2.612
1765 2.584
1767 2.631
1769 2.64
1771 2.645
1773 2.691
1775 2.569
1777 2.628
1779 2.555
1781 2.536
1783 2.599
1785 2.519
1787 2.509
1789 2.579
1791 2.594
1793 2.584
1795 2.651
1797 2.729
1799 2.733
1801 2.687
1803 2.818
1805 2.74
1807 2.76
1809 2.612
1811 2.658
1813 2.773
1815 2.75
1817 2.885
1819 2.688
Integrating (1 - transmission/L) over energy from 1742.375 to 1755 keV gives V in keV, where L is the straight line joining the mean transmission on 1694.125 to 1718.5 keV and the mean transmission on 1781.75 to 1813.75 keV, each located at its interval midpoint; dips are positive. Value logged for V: -1.4 keV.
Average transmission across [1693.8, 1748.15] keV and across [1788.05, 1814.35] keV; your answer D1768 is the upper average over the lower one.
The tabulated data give 1.62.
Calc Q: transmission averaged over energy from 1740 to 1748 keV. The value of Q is 2.17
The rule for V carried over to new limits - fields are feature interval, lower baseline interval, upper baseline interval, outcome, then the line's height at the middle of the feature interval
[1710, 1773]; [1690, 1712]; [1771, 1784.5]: 9.0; 2.24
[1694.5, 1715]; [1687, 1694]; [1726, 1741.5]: 7.7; 2.45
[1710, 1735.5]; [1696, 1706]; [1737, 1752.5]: 8.5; 2.01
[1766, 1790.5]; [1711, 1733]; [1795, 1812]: -3.5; 2.27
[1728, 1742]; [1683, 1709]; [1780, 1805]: 2.4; 2.38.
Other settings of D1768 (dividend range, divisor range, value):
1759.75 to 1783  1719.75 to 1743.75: 1.47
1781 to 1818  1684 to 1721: 1.49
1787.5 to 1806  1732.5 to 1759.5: 1.21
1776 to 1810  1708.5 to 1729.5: 2.27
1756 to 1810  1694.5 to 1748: 1.59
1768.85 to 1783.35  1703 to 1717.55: 2.33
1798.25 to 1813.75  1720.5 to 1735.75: 1.68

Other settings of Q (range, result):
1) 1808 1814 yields 2.68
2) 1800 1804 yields 2.75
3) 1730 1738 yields 1.99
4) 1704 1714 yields 1.15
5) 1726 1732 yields 1.71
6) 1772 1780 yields 2.61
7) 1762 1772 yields 2.62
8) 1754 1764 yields 2.49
